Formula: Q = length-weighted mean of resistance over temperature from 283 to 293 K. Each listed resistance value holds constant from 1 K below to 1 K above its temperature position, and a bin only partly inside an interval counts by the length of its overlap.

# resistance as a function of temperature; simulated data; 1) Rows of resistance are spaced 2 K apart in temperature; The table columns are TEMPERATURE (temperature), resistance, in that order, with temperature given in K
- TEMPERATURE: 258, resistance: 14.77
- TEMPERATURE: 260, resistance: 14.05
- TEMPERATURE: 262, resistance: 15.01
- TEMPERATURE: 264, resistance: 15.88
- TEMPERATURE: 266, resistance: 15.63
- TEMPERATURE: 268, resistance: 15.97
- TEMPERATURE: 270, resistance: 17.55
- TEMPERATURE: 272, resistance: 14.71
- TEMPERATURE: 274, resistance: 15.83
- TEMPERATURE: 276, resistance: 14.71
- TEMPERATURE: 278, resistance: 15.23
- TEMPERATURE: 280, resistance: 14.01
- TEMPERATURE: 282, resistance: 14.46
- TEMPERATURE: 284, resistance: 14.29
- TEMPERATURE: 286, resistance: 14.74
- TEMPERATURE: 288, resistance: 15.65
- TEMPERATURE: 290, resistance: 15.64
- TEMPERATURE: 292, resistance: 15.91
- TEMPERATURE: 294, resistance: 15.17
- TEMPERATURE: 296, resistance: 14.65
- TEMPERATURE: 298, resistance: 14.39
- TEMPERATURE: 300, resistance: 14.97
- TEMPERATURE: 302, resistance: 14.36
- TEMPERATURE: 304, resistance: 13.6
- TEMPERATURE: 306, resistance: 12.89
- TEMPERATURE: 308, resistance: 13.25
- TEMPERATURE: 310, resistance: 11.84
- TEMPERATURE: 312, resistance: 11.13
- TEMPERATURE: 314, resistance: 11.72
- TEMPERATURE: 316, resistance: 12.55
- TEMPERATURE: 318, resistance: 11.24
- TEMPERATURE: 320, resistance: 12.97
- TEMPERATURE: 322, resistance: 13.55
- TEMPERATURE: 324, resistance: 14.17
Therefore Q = 15.2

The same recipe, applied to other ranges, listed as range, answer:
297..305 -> 14.3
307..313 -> 12.1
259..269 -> 15.3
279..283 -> 14.2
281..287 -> 14.5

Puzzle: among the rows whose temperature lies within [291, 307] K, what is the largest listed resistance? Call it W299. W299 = 15.91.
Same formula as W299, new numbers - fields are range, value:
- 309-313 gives 11.84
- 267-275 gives 17.55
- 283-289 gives 15.65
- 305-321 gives 13.25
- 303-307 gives 13.6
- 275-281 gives 15.23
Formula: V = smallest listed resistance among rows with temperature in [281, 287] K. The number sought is 14.29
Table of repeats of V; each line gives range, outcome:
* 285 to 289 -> 14.74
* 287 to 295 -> 15.17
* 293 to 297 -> 14.65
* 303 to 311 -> 11.84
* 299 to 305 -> 13.6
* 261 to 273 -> 14.71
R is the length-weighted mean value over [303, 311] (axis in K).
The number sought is 12.9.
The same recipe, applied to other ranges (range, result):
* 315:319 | 11.9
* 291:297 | 15.2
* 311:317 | 11.8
